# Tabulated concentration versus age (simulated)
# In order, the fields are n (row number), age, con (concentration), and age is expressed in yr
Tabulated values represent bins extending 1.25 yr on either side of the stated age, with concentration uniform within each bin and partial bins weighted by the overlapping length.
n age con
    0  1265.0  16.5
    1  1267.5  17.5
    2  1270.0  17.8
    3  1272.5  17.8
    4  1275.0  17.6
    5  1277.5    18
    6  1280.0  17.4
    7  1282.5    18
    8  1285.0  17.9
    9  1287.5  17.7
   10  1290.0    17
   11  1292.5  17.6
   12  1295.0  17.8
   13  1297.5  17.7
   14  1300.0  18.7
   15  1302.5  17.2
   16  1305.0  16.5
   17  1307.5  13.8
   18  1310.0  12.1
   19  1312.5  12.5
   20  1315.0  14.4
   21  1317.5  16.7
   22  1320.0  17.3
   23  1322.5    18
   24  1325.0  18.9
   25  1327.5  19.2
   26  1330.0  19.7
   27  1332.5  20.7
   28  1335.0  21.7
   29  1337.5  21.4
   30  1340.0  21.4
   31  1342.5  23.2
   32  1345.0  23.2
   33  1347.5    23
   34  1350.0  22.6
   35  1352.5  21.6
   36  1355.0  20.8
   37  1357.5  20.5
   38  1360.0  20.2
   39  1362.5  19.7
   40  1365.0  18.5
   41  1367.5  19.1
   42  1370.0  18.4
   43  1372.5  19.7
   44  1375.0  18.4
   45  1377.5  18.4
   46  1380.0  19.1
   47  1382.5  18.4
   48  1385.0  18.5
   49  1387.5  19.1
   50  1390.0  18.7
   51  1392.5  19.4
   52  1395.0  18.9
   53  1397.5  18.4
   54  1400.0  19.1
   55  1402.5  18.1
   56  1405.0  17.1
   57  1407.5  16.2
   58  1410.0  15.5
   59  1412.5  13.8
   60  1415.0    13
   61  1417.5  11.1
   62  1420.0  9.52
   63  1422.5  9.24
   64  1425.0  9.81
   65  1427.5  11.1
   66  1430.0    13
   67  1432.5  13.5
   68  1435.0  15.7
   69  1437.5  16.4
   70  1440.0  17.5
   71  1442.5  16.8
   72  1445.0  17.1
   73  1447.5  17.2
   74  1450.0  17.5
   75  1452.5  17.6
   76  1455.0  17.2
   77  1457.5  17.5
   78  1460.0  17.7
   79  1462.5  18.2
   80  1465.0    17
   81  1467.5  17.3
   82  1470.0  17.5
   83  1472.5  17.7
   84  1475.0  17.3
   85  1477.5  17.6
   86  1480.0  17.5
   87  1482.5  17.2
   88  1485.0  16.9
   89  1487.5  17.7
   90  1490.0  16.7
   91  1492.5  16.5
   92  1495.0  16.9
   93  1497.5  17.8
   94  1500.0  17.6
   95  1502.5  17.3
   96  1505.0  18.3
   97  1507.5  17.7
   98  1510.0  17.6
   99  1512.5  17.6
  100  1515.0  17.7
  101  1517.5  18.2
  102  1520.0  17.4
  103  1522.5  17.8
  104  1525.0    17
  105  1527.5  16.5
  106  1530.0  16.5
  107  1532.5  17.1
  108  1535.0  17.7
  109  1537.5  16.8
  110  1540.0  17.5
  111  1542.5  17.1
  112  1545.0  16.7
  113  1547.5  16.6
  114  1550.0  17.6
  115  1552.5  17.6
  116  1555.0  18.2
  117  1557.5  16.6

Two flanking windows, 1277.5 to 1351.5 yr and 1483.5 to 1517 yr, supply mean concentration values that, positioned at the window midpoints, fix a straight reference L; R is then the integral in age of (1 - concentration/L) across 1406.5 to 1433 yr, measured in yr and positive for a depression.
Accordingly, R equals 8.3 yr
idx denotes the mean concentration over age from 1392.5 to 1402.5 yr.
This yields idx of 18.8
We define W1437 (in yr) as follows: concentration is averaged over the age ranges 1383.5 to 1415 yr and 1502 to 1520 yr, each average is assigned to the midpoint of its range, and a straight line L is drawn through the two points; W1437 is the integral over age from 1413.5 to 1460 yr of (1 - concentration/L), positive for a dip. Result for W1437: 8.1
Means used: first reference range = 17.6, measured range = 14.6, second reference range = 17.8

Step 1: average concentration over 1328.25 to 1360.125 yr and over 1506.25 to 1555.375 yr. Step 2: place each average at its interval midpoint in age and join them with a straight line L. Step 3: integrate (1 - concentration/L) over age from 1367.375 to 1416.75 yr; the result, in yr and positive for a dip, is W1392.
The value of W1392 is 6.6 yr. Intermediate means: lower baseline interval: 21.5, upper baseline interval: 17.3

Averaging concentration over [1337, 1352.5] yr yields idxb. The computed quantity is 22.4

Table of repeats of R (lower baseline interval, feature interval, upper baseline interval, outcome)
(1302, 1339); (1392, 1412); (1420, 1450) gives -3.3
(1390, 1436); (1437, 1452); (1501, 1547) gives -1.7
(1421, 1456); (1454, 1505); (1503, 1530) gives -3.5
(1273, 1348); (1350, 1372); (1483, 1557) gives -2.5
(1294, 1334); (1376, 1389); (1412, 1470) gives -2.2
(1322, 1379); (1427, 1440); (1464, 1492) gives 2.8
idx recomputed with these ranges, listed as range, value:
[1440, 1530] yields 17.4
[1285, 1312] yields 16.6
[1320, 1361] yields 20.9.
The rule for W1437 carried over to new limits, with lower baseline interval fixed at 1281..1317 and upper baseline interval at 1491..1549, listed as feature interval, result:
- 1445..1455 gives -0.21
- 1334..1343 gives -2.88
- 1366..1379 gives -1.66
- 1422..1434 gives 3.80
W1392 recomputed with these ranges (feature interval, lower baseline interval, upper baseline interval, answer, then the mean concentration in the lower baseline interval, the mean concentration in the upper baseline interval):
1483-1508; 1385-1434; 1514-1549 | -1.2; 15.1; 17.2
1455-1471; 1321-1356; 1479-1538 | 0.7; 21.1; 17.3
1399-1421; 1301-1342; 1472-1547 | 3.4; 17.7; 17.3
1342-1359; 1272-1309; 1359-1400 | -3.4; 17.3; 18.9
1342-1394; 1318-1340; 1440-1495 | -2.7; 19.6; 17.3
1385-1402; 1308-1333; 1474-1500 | -1.9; 16.7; 17.2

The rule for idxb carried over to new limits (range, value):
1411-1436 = 12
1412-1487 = 15.6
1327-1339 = 20.6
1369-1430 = 16.1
